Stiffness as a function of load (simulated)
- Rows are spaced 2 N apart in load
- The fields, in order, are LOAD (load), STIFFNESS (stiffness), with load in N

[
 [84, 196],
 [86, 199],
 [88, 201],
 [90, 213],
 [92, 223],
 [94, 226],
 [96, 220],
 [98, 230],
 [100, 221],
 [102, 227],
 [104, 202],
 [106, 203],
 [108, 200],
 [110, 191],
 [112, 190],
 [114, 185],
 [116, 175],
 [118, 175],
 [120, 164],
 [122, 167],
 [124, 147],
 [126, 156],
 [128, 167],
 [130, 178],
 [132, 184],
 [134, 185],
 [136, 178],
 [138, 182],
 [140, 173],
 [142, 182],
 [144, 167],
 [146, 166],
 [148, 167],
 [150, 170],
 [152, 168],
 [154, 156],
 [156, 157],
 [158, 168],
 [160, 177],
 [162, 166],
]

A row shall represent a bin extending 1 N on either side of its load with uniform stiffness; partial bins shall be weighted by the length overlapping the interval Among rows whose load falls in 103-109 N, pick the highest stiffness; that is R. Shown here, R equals 203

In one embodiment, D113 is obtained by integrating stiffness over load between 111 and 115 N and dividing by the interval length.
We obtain 188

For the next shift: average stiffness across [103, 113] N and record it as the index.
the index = 197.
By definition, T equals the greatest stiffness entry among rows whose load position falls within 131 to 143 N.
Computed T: 185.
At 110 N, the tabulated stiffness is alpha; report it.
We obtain 191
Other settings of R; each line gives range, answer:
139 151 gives 182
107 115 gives 200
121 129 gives 167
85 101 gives 230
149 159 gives 170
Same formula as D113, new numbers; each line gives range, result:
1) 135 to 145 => 176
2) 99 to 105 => 217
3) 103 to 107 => 202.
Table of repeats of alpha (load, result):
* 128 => 167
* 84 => 196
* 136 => 178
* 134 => 185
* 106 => 203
